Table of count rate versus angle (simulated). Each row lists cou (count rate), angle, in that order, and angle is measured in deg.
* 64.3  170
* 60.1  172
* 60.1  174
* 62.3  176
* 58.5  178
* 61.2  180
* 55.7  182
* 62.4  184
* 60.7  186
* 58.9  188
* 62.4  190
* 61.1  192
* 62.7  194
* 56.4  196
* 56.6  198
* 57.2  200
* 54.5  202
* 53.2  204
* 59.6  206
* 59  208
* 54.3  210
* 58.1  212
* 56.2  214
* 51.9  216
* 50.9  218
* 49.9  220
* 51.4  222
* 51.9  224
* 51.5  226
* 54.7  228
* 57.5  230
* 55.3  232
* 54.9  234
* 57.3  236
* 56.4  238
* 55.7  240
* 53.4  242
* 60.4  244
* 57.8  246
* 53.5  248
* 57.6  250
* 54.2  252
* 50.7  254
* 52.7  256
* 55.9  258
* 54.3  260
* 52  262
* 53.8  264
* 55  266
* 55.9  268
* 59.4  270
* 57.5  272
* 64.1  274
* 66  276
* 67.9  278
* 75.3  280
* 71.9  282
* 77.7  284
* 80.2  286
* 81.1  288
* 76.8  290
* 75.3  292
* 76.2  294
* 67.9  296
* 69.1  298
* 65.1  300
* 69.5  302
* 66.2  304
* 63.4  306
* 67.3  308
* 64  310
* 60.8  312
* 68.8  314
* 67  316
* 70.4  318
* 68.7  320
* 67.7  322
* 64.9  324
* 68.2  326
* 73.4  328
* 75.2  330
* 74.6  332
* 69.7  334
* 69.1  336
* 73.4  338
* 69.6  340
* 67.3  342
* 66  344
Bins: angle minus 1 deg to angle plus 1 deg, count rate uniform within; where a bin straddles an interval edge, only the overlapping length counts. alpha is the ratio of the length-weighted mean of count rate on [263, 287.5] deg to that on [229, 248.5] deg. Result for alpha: 1.17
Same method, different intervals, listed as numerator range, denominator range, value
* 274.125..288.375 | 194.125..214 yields 1.29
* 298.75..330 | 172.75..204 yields 1.14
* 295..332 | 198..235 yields 1.24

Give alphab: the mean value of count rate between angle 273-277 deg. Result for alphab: 65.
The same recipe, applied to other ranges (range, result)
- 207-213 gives 57.1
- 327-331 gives 74.3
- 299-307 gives 66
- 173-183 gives 59.6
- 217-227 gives 51.1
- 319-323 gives 68.2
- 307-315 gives 65.2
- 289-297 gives 74.1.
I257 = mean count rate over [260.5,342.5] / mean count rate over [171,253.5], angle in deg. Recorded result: 1.20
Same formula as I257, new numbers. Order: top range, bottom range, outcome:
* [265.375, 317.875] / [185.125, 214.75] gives 1.17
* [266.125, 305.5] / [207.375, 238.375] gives 1.27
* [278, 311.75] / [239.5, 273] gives 1.29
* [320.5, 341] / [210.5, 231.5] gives 1.32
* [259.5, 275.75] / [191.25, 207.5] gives 0.99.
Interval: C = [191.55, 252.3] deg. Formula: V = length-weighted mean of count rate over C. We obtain 55.6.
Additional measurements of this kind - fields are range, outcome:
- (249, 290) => 62.5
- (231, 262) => 55.2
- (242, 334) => 65.2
